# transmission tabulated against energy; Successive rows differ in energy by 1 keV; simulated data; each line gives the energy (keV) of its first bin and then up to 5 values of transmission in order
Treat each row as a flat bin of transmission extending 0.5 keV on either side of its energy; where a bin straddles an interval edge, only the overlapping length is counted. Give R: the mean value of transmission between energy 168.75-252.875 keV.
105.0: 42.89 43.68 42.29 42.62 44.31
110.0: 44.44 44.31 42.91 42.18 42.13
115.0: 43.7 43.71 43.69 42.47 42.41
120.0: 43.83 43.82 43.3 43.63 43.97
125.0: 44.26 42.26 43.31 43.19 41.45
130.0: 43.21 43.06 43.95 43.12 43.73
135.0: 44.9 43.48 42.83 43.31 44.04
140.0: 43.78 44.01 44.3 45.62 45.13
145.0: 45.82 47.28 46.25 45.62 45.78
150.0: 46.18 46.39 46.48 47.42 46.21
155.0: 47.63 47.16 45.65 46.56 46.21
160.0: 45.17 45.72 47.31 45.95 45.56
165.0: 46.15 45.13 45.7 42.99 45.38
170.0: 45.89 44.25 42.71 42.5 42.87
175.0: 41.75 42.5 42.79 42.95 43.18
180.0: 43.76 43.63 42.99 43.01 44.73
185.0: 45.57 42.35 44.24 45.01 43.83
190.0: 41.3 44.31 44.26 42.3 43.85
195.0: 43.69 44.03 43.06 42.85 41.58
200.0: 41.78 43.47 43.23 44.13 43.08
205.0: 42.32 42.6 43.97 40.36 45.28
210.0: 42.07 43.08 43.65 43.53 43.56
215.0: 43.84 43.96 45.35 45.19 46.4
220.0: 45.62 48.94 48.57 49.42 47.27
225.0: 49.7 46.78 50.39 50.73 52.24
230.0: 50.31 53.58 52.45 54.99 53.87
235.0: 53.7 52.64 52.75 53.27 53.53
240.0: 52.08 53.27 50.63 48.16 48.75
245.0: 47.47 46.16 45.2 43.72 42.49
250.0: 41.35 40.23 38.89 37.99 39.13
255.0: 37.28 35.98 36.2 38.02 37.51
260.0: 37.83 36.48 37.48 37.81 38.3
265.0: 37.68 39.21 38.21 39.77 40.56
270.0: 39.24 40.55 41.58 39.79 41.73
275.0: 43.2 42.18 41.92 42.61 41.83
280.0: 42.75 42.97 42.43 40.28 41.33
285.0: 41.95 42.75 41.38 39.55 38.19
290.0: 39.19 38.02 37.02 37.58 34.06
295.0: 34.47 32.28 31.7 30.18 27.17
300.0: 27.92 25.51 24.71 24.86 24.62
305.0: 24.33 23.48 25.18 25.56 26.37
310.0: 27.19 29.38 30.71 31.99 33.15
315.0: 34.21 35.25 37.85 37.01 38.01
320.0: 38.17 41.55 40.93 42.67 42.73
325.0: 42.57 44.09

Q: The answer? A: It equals 45.6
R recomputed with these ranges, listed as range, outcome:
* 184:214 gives 43.3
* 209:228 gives 46.1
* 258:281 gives 39.9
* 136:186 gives 44.9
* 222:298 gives 43.1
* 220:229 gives 49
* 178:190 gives 43.7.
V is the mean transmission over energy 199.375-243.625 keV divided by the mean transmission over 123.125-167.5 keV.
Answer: 1.06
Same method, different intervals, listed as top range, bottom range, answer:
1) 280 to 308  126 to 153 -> 0.76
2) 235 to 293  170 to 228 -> 0.95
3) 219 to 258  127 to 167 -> 1.05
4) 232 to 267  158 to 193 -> 1.00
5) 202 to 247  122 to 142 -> 1.10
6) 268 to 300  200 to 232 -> 0.85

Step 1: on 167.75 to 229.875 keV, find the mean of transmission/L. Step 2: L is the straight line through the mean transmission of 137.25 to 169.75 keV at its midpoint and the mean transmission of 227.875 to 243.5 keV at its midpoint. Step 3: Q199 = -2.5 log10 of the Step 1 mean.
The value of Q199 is 0.12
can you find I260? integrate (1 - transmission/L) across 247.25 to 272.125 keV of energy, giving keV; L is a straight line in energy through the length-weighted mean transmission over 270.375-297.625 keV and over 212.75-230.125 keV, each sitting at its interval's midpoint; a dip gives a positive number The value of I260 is 2.2 keV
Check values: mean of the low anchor 47.3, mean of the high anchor 39.7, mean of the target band 39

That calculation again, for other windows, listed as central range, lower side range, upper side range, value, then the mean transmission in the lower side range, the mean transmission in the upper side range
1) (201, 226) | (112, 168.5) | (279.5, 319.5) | -3.4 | 44.6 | 33.6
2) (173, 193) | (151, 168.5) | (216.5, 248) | 1.7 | 46.1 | 49.9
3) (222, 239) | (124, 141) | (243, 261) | -4.2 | 43.4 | 40.9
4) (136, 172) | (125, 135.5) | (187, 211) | -1.9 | 43.3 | 43.2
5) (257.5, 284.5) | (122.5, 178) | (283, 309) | -4.3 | 44.7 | 32.6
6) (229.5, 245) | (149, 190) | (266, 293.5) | -3.6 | 44.8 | 40.7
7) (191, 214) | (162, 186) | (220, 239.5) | 2.2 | 44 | 51.2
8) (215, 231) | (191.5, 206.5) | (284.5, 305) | -2.9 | 43.1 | 33.4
